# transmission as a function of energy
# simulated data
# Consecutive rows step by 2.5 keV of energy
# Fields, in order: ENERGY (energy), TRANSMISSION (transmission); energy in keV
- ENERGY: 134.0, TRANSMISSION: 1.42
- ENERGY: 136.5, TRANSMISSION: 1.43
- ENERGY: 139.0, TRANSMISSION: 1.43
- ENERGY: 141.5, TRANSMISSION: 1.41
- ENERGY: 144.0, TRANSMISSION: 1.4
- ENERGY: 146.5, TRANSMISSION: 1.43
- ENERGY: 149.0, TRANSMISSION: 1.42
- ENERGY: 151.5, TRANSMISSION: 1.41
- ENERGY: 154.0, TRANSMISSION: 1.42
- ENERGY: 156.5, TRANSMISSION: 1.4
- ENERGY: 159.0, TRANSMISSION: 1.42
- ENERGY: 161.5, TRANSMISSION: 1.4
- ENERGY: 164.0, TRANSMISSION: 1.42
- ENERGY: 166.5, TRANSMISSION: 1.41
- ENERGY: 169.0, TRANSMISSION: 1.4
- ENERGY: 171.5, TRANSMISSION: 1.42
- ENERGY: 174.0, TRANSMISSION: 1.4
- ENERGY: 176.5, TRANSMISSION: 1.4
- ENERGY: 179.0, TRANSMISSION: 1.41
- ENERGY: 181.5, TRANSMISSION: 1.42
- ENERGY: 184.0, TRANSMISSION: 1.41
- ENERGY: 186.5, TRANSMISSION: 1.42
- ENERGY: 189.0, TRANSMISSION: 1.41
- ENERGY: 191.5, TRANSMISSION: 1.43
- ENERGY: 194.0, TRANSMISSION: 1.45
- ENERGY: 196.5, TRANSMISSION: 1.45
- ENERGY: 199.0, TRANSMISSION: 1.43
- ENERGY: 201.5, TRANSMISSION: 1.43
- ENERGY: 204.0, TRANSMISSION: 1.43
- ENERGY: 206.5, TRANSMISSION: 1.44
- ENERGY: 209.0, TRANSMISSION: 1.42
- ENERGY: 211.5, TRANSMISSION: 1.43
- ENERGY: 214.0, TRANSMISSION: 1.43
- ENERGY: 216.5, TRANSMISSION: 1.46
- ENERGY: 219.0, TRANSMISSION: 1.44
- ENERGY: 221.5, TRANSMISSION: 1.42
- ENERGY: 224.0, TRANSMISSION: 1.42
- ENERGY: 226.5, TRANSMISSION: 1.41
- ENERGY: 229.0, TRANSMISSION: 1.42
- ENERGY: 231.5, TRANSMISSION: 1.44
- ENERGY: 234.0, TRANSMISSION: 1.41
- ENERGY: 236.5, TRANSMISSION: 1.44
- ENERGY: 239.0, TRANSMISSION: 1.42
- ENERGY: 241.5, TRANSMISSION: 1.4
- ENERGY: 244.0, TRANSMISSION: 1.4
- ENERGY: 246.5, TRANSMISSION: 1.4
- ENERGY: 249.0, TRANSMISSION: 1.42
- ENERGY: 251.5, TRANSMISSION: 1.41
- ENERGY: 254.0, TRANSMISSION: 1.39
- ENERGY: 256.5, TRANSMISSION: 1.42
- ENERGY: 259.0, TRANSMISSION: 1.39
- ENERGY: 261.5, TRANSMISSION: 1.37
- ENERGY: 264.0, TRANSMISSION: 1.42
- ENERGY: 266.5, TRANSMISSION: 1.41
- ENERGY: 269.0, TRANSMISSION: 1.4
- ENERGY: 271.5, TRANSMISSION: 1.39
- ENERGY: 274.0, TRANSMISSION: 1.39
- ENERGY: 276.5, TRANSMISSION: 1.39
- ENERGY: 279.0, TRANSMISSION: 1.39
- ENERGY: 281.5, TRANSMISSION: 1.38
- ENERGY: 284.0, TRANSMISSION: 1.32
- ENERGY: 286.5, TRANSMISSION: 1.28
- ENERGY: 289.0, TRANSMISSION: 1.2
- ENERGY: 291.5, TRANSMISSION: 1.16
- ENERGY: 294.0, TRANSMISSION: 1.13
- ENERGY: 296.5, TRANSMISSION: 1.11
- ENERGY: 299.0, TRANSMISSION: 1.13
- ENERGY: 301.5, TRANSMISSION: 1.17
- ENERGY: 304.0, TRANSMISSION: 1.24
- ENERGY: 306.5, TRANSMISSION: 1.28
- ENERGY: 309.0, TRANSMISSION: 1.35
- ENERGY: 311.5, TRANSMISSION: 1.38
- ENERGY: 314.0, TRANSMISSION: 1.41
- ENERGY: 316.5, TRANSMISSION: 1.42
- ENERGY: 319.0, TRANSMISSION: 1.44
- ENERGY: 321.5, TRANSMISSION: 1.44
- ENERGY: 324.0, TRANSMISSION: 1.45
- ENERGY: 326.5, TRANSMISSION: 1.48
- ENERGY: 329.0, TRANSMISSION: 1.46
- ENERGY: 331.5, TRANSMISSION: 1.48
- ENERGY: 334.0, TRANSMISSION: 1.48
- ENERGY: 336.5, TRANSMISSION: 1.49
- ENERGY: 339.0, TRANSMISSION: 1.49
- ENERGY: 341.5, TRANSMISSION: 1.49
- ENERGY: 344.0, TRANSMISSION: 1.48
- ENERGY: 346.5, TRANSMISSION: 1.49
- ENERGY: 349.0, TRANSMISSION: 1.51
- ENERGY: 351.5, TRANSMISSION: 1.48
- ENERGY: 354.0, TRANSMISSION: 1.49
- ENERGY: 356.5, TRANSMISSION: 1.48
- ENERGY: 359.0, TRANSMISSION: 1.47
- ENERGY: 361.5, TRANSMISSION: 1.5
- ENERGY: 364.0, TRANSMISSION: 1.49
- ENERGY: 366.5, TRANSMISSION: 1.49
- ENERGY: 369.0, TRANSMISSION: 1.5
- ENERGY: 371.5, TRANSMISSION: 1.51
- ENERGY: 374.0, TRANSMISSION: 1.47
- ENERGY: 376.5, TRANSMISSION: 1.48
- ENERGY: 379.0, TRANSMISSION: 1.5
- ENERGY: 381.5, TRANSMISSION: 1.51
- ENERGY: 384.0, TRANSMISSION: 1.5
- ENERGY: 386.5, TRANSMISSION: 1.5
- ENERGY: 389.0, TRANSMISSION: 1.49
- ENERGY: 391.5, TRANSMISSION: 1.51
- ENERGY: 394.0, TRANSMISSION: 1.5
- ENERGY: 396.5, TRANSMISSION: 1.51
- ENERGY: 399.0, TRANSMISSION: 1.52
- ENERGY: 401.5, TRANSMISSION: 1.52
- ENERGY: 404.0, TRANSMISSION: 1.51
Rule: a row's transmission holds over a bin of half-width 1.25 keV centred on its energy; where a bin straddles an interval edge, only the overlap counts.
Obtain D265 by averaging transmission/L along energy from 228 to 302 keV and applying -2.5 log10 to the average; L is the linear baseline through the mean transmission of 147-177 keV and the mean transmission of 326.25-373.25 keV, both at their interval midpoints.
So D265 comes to 0.08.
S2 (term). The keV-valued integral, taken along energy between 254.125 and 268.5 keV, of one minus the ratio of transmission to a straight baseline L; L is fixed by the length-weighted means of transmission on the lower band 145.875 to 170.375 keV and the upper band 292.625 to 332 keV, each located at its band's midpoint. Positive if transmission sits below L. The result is -0.4 keV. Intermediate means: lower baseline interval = 1.41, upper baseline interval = 1.33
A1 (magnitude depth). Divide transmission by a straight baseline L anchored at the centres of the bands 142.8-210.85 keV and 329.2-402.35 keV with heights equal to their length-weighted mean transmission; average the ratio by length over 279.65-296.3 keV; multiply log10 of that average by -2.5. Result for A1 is 0.178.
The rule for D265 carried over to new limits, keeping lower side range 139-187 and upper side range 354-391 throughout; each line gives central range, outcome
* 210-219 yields -0.006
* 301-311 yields 0.152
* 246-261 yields 0.033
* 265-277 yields 0.043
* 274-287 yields 0.075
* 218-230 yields 0.010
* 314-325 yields 0.028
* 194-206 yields -0.008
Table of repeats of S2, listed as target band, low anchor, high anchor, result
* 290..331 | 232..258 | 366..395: 3.82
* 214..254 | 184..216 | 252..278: -0.19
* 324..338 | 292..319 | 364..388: -1.31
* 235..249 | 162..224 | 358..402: 0.30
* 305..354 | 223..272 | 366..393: 0.55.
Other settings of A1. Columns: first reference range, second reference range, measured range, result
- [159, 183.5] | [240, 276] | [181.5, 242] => -0.017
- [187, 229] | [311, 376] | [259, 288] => 0.058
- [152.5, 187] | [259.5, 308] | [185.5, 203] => -0.036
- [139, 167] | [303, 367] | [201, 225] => -0.005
